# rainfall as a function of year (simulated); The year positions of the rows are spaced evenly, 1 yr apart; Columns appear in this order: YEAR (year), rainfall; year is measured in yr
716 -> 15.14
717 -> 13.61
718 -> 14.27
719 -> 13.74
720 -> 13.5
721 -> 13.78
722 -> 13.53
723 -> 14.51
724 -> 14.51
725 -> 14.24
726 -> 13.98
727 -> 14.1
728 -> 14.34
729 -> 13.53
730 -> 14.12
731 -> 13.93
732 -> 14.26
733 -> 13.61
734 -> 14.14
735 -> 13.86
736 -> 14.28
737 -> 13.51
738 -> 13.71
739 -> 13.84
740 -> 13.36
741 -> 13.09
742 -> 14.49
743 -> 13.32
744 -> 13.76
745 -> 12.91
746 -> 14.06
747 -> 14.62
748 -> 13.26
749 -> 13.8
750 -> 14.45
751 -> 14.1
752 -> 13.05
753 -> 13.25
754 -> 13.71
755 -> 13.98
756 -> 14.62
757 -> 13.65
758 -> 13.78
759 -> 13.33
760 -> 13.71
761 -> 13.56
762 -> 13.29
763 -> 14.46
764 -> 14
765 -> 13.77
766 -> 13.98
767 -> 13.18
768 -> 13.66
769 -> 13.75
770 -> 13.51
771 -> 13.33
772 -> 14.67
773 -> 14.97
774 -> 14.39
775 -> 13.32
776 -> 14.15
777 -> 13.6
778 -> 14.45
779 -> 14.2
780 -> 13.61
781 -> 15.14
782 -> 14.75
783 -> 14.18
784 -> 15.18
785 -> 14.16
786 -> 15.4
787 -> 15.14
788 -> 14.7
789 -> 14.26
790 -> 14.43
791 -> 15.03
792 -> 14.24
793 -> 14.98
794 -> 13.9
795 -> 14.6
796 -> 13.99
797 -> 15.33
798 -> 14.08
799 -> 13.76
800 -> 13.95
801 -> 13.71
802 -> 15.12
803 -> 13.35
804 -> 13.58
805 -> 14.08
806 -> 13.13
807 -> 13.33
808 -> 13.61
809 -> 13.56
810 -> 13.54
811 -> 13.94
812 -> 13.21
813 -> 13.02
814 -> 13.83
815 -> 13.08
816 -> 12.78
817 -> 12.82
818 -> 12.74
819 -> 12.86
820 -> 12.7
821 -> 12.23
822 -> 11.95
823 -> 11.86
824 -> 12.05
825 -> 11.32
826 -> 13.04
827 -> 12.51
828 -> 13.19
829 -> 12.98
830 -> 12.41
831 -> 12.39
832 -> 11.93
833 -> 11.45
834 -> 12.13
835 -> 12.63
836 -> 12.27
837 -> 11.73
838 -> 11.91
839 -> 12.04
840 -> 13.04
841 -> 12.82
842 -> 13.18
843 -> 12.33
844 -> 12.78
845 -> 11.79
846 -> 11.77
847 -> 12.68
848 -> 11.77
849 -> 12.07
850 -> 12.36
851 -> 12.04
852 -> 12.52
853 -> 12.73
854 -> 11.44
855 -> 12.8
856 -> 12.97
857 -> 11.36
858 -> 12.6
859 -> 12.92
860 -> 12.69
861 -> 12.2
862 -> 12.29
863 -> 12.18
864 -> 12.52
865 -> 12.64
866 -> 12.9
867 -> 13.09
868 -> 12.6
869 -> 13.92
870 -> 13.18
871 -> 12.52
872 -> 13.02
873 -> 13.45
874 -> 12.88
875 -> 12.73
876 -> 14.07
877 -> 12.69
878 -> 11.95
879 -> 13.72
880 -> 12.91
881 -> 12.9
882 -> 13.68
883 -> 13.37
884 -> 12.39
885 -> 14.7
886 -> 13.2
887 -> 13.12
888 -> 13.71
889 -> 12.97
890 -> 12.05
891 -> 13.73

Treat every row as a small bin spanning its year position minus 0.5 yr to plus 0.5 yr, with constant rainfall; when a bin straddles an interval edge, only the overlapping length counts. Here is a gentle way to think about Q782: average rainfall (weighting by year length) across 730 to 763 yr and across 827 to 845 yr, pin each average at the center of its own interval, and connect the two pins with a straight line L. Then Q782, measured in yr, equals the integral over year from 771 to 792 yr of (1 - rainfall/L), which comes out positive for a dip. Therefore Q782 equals -1.9 yr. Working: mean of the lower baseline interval 13.8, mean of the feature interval 14.5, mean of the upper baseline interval 12.4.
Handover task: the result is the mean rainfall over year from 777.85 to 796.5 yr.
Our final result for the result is 14.5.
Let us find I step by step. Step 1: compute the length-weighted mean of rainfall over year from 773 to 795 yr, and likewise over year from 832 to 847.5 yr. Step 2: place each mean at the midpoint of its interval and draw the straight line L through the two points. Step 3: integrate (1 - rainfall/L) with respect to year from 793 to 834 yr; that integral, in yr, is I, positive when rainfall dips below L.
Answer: 0.43 yr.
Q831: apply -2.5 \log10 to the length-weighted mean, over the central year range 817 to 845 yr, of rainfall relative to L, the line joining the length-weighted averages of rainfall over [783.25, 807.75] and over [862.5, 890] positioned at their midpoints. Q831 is 0.11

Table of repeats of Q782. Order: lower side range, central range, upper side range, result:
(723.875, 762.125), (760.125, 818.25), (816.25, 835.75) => -4.4 yr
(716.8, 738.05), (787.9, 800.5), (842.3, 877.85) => -1.1 yr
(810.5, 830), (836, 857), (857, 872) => 0.7 yr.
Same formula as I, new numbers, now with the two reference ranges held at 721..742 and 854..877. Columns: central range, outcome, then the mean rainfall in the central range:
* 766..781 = -0.4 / 14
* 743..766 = -0.1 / 13.8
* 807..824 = 0.3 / 13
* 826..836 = 0.5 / 12.4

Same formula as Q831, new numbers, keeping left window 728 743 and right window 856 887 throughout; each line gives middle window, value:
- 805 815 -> -0.01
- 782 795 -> -0.09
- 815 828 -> 0.07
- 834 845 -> 0.06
